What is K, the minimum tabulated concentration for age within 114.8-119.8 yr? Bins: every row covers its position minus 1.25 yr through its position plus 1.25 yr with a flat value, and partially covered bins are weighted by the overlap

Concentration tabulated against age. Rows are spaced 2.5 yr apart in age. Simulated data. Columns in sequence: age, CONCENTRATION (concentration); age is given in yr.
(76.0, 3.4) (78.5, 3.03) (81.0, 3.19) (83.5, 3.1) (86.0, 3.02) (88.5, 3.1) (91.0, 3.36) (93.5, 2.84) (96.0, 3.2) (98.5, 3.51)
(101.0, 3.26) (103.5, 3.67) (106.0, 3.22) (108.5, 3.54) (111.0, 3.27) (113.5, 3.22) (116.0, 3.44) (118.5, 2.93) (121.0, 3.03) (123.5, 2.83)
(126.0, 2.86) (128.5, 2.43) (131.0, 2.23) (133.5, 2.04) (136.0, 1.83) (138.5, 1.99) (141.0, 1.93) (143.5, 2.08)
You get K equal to 2.93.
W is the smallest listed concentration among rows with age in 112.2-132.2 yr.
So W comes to 2.23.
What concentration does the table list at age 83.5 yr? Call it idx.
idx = 3.1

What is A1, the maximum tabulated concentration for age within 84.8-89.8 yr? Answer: 3.1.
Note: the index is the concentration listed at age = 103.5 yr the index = 3.67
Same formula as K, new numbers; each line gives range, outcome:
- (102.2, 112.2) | 3.22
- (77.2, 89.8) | 3.02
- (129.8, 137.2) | 1.83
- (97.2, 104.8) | 3.26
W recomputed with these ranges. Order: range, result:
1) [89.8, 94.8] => 2.84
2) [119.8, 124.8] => 2.83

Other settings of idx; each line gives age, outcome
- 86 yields 3.02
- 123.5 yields 2.83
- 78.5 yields 3.03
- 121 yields 3.03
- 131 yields 2.23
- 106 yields 3.22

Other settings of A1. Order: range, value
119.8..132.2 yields 3.03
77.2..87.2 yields 3.19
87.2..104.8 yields 3.67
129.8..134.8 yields 2.23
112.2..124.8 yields 3.44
